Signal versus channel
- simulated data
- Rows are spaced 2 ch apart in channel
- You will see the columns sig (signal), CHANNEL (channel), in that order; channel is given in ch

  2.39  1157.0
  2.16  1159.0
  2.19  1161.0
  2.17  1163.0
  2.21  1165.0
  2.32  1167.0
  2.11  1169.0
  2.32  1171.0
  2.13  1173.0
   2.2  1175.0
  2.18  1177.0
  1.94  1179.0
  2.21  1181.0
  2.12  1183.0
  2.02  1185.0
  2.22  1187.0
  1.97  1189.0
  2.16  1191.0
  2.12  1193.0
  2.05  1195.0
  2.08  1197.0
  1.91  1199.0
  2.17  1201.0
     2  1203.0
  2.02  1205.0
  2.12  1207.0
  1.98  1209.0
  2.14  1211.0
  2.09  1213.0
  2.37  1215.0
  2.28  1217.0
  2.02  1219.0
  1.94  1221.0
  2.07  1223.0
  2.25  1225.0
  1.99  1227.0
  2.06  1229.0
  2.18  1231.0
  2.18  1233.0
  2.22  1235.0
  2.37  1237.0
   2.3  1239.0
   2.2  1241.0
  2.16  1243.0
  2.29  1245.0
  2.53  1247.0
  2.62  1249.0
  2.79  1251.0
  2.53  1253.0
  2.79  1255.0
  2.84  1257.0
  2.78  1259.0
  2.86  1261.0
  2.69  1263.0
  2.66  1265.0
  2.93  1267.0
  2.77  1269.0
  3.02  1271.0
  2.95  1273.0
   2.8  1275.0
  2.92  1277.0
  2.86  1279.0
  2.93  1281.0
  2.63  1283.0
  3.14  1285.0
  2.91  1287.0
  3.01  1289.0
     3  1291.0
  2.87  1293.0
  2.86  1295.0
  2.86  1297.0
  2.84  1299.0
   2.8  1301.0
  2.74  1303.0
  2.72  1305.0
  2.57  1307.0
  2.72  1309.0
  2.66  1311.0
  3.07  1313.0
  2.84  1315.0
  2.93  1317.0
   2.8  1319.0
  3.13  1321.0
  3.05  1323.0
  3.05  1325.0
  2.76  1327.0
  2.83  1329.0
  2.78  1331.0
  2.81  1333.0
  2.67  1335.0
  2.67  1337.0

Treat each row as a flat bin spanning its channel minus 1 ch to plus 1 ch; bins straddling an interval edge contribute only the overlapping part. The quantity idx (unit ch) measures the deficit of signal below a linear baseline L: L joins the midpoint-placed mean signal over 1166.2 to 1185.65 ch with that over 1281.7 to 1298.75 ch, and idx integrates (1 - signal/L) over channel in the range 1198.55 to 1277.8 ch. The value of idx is 5.5 ch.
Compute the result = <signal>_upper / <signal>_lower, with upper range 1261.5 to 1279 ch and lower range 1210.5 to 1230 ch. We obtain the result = 1.3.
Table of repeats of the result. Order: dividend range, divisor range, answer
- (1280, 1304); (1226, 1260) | 1.20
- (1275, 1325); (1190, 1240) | 1.35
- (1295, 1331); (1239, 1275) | 1.07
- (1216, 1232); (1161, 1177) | 0.95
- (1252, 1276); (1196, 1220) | 1.34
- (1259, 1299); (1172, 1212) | 1.38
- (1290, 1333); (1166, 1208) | 1.35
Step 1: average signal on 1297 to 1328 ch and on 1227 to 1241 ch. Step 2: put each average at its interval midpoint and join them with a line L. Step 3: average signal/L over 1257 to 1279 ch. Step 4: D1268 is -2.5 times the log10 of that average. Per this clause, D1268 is -0.15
